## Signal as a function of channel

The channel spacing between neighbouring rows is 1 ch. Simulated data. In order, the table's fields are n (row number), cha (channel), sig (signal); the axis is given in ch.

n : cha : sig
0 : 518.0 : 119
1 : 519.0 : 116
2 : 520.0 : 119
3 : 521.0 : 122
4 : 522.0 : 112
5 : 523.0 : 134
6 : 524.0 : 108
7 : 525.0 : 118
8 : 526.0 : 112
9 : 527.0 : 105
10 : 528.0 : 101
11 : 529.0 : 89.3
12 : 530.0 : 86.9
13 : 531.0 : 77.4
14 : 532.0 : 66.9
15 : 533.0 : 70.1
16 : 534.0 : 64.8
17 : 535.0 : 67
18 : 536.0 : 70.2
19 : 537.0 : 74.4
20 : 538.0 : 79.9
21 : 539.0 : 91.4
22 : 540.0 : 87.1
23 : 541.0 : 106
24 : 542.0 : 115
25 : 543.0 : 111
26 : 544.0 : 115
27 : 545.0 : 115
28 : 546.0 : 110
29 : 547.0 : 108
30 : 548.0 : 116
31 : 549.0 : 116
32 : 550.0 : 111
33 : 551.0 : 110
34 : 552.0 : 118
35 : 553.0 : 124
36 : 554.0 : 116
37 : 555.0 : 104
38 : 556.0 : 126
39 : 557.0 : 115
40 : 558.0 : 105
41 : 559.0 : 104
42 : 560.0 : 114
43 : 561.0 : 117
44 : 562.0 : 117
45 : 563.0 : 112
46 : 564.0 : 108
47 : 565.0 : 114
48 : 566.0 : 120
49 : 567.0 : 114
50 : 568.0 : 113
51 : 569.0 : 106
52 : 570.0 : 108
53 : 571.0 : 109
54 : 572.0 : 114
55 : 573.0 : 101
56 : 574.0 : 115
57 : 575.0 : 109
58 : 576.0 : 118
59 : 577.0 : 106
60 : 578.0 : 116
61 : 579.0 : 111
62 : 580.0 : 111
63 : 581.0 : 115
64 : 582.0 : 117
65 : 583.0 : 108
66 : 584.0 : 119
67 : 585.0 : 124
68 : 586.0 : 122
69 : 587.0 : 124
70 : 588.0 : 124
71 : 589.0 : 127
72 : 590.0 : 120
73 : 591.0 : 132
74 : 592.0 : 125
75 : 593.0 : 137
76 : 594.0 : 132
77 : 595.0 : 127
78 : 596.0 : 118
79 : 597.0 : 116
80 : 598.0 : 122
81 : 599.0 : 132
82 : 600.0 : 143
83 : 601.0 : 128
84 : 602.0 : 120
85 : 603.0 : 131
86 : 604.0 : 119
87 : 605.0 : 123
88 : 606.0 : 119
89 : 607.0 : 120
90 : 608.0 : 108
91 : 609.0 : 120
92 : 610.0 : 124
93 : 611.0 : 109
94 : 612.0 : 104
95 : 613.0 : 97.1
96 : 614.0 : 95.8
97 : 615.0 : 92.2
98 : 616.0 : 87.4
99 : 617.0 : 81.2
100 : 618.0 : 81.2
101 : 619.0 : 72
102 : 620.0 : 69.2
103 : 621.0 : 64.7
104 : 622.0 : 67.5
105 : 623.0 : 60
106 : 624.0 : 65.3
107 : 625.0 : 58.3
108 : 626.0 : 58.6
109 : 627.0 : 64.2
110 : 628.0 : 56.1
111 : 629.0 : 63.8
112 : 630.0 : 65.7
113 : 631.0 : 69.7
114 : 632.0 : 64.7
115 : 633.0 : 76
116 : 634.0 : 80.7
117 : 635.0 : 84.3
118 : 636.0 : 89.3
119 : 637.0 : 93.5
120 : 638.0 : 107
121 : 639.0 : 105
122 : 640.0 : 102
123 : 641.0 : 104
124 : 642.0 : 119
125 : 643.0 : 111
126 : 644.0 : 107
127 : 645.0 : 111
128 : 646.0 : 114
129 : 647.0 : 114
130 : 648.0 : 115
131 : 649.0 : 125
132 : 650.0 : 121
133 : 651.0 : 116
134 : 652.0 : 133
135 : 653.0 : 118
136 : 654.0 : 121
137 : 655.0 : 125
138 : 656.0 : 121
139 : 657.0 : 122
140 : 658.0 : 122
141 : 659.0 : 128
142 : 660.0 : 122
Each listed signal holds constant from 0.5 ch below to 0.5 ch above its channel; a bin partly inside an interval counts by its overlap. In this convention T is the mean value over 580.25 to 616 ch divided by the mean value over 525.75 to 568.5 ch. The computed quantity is 1.2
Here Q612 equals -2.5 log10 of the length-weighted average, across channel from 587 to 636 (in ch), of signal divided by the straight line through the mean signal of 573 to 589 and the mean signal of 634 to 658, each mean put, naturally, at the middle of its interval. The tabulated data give 0.15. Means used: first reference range 116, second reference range 112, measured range 99.2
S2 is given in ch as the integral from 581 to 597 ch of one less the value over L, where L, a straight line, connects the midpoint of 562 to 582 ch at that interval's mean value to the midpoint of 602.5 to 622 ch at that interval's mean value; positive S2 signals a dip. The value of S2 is -2.5 ch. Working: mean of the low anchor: 112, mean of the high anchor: 100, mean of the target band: 123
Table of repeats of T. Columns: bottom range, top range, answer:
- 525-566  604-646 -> 0.88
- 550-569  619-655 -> 0.80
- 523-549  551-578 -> 1.18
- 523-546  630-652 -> 1.08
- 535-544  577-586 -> 1.25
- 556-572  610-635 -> 0.68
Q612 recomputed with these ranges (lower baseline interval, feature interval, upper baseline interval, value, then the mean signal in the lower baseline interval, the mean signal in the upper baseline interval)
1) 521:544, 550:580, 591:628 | -0.15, 94.2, 102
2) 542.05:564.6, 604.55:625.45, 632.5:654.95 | 0.20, 113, 108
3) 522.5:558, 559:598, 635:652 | -0.12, 101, 110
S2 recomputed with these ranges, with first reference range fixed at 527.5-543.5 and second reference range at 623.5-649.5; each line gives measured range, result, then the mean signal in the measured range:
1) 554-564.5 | -3.23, 112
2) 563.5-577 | -3.88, 111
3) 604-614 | -2.83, 113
